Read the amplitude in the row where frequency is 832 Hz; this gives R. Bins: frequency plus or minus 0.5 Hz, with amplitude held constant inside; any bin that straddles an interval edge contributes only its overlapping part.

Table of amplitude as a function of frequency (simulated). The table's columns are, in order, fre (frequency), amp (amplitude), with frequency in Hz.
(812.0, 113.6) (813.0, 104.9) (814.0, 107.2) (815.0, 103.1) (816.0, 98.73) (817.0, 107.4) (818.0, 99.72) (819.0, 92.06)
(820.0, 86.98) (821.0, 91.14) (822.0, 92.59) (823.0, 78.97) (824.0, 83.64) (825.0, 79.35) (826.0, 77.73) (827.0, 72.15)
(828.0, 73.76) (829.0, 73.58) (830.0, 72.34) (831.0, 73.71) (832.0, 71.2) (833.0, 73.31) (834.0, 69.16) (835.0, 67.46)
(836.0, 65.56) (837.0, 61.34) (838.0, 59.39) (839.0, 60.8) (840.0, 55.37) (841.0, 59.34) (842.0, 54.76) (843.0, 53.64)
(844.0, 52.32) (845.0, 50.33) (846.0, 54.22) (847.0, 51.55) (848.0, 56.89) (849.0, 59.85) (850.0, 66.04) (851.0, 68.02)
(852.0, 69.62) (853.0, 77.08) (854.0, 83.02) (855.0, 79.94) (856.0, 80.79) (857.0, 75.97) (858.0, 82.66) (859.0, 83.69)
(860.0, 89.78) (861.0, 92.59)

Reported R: 71.2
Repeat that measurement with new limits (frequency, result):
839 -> 60.8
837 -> 61.34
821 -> 91.14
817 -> 107.4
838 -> 59.39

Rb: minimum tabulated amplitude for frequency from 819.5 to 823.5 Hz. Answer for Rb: 78.97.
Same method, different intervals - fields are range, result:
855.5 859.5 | 75.97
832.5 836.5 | 65.56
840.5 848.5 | 50.33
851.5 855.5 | 69.62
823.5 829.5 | 72.15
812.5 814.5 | 104.9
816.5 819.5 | 92.06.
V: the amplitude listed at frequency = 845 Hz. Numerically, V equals 50.33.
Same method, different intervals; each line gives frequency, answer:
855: 79.94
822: 92.59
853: 77.08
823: 78.97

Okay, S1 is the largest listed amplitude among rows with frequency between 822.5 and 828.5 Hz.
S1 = 83.64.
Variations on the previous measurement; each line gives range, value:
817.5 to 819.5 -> 99.72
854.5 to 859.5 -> 83.69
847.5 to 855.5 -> 83.02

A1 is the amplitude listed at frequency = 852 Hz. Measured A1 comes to 69.62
